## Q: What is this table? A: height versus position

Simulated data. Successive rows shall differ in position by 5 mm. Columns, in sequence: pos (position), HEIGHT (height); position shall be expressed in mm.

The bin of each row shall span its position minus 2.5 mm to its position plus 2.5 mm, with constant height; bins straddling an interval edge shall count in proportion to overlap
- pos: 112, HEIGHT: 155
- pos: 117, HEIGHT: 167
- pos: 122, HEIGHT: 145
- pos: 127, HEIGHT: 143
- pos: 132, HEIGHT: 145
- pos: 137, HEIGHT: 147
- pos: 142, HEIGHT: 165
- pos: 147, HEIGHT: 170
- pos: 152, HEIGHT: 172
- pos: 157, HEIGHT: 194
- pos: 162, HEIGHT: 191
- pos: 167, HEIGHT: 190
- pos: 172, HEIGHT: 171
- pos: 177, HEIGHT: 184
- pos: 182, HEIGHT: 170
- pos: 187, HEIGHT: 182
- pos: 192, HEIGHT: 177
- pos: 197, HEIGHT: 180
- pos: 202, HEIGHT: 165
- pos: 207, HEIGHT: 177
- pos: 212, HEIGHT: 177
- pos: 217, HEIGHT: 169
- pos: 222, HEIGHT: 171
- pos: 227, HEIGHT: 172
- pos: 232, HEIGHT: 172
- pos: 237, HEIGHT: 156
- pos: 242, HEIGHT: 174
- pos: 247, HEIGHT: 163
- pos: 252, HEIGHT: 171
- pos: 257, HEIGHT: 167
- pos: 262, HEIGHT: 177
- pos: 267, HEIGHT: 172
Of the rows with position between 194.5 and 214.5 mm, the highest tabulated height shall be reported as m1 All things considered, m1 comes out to 180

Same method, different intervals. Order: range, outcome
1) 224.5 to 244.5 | 174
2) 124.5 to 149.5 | 170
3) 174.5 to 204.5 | 184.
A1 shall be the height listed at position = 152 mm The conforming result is 172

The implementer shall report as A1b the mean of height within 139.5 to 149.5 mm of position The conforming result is 168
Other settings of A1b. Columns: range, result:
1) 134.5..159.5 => 170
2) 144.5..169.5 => 183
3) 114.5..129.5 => 152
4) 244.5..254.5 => 167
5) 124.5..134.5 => 144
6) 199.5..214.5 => 173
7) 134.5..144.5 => 156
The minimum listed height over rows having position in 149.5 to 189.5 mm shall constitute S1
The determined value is 170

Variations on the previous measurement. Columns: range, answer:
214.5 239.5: 156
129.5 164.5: 145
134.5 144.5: 147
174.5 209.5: 165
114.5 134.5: 143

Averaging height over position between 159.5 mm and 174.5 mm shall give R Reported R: 184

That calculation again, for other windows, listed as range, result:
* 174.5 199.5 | 179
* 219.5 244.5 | 169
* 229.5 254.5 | 167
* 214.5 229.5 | 171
